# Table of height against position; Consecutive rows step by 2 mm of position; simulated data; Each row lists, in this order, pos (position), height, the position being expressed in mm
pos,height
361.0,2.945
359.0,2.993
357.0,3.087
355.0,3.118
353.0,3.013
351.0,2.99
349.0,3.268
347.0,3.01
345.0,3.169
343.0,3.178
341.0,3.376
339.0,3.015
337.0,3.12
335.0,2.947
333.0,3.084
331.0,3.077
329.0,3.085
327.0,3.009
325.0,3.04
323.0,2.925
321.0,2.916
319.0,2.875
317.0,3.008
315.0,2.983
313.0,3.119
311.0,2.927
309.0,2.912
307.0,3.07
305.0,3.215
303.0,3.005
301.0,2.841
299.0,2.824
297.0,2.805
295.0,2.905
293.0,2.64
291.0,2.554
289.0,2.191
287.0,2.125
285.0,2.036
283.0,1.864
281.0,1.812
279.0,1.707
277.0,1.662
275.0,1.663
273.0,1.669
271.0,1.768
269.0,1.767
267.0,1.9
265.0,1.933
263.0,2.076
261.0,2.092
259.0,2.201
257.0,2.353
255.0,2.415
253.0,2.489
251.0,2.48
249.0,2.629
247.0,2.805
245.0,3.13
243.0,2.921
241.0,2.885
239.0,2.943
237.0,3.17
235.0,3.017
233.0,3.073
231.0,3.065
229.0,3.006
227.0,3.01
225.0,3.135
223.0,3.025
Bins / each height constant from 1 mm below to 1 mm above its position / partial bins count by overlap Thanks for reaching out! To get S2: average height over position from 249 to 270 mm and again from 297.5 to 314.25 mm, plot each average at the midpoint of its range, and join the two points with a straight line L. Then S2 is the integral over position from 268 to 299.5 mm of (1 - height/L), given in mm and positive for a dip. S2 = 6.2 mm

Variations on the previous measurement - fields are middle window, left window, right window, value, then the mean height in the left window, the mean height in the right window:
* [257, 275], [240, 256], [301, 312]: 5.6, 2.72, 3.01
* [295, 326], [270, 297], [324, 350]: -4.5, 2.07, 3.11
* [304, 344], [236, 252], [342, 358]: 0.0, 2.87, 3.1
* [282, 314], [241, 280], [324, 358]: -0.7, 2.21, 3.09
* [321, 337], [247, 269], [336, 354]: -0.3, 2.26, 3.13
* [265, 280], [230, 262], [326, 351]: 5.8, 2.73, 3.11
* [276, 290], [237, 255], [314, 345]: 4.8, 2.79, 3.05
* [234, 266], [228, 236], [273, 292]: 0.8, 3.04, 1.94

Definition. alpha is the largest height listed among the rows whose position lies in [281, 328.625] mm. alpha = 3.215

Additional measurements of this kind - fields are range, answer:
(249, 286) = 2.629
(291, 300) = 2.905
